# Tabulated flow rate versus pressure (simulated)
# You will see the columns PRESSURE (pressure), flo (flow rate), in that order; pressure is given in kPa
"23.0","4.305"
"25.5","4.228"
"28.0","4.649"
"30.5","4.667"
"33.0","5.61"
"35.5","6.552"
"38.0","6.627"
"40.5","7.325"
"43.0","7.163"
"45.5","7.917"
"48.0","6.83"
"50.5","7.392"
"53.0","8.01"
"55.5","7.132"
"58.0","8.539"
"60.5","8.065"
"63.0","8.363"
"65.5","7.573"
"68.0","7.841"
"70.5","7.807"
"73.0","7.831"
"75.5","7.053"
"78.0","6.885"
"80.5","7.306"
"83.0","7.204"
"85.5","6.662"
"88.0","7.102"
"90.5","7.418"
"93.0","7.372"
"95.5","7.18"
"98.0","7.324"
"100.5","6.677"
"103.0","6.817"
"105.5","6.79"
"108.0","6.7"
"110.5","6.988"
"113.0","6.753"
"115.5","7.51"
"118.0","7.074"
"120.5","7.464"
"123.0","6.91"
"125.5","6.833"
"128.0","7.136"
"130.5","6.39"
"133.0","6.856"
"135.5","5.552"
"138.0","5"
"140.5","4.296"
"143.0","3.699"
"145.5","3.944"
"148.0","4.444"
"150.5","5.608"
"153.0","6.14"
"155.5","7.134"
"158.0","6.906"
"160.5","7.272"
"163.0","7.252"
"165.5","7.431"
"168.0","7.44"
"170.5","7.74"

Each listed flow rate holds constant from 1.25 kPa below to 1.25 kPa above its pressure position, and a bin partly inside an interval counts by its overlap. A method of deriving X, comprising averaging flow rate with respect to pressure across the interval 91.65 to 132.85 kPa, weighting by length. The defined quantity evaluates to 6.99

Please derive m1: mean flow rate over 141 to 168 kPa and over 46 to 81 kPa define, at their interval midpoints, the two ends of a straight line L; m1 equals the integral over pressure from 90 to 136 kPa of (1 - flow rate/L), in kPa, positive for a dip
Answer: -1.4 kPa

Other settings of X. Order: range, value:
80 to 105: 7.09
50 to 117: 7.34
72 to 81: 7.25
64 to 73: 7.77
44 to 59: 7.61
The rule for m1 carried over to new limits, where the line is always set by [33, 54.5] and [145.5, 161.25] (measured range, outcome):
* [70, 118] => -3.5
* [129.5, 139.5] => 0.5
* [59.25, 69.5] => -1.5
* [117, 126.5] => -1.1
